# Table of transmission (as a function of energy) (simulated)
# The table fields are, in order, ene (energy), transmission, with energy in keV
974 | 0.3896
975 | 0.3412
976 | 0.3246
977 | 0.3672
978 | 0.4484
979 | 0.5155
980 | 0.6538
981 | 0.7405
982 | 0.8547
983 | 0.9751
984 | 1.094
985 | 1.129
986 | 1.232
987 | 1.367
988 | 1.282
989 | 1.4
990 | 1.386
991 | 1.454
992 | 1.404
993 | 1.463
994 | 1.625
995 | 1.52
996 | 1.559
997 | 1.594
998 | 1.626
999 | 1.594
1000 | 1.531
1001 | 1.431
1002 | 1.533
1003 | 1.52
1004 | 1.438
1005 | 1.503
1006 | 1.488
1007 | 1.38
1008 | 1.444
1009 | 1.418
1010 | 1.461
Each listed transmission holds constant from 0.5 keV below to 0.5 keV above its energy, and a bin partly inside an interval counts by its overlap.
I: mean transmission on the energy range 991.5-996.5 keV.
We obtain 1.51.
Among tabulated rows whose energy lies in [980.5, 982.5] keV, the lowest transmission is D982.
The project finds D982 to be 0.7405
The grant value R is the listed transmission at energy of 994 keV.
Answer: 1.625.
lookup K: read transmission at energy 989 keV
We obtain 1.4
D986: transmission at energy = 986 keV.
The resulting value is 1.232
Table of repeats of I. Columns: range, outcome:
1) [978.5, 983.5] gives 0.748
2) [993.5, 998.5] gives 1.58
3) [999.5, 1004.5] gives 1.49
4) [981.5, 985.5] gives 1.01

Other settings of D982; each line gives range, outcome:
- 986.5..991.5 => 1.282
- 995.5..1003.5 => 1.431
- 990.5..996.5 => 1.404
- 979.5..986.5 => 0.6538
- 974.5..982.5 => 0.3246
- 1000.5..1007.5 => 1.38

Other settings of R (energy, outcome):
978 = 0.4484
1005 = 1.503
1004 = 1.438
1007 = 1.38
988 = 1.282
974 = 0.3896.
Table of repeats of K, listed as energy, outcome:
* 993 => 1.463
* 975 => 0.3412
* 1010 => 1.461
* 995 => 1.52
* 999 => 1.594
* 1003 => 1.52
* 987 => 1.367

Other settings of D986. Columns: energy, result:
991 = 1.454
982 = 0.8547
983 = 0.9751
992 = 1.404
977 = 0.3672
